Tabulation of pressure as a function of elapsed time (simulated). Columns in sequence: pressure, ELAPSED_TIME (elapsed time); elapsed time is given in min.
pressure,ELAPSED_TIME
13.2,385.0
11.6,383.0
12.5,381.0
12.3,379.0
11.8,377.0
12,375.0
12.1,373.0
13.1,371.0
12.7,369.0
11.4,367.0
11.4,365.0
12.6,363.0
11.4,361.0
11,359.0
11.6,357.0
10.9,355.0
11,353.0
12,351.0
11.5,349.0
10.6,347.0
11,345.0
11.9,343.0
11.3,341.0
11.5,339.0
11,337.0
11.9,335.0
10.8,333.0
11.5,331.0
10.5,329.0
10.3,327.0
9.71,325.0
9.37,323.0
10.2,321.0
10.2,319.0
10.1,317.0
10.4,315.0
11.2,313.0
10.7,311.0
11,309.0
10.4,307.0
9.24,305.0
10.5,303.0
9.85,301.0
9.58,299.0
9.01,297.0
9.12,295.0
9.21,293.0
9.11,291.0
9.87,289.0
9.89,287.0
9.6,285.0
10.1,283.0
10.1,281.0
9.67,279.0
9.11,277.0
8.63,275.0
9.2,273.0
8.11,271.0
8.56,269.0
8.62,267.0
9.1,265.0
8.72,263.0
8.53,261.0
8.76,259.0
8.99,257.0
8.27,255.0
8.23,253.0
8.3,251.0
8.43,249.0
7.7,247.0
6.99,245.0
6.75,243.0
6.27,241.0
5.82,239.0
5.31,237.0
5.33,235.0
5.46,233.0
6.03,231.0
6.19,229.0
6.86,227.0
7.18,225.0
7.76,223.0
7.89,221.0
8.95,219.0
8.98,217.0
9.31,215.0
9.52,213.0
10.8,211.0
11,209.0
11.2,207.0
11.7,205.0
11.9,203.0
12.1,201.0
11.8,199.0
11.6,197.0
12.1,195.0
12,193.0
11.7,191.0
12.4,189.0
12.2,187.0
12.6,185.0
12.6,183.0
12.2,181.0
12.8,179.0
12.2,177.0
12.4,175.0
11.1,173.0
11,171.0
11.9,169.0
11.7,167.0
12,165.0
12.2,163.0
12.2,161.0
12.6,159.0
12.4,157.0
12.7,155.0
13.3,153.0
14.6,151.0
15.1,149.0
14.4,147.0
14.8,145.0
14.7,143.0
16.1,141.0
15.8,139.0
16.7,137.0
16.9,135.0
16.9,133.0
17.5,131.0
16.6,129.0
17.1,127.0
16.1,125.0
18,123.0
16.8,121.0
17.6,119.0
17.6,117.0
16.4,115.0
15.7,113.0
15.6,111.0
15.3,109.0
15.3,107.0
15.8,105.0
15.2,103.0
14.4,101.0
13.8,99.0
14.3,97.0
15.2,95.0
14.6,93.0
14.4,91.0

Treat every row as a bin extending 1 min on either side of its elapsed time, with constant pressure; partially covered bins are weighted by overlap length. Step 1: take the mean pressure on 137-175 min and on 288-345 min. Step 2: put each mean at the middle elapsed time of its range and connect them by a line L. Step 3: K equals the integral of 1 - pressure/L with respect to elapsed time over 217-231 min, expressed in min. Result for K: 5.3 min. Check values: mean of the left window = 13.3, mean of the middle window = 7.48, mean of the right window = 10.3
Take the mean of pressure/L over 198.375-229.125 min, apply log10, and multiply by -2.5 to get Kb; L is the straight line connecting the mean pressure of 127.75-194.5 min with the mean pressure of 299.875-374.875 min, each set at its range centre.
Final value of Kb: 0.31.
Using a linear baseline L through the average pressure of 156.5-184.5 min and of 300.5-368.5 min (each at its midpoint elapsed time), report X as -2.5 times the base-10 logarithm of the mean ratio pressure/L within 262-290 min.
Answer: 0.22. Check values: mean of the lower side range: 12.1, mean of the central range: 9.23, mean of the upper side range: 10.9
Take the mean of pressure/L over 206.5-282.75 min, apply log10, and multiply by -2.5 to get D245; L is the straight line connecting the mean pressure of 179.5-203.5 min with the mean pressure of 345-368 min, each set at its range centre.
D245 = 0.41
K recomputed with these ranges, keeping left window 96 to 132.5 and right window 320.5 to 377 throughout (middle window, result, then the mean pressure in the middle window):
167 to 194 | 4.9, 12.1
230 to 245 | 8.4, 5.93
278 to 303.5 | 5.8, 9.65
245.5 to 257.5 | 4.6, 8.24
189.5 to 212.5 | 4.4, 11.6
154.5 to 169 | 2.8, 12.2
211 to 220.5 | 3.2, 9.29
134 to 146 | -0.2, 15.8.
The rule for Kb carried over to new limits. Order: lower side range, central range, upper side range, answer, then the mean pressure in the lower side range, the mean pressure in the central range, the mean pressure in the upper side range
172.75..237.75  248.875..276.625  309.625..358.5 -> 0.21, 10.1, 8.62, 10.9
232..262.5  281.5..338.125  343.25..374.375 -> -0.05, 7.3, 10.2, 11.6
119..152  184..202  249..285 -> 0.08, 16.2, 12.1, 8.89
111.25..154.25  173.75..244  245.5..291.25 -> 0.25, 16.1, 9.75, 8.92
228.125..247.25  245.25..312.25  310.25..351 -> -0.13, 6.13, 9.2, 10.8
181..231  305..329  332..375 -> 0.10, 10.4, 10.3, 11.6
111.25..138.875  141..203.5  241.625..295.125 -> 0.13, 16.8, 12.6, 8.78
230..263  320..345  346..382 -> -0.03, 7.24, 10.8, 11.8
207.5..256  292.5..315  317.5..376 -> -0.01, 7.68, 10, 11.2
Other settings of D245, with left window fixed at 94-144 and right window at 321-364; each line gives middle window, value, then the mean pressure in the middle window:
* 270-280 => 0.37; 8.94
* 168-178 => 0.26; 11.7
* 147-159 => 0.13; 13.6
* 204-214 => 0.28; 10.8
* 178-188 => 0.17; 12.5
